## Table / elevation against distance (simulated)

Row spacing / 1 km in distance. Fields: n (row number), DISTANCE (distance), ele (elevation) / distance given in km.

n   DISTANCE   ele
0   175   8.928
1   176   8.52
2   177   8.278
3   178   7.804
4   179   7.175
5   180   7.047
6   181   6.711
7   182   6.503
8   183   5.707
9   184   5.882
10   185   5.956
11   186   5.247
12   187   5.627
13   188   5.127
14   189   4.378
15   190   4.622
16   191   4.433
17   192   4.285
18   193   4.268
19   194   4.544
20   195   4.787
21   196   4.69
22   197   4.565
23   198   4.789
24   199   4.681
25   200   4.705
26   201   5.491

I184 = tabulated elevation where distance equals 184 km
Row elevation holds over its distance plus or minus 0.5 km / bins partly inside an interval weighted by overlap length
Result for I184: 5.882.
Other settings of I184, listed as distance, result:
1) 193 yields 4.268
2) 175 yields 8.928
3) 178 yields 7.804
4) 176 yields 8.52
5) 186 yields 5.247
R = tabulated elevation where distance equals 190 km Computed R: 4.622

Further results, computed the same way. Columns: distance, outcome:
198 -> 4.789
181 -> 6.711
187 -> 5.627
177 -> 8.278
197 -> 4.565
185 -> 5.956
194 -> 4.544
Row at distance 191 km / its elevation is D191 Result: 4.433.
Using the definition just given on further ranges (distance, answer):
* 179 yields 7.175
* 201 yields 5.491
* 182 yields 6.503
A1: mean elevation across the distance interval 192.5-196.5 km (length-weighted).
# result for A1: 4.57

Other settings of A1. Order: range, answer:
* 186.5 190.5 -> 4.94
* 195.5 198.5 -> 4.68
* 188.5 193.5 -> 4.4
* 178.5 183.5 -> 6.63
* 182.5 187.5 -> 5.68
